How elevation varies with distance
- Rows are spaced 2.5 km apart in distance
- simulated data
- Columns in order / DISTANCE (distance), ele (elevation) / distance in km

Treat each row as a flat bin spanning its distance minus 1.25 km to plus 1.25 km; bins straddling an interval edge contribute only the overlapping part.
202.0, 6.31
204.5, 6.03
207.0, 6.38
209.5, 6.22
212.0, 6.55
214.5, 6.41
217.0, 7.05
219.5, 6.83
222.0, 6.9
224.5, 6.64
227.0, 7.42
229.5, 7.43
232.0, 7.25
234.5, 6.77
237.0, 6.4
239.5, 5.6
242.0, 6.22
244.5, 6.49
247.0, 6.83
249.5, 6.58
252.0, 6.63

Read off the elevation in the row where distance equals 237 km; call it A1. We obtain 6.4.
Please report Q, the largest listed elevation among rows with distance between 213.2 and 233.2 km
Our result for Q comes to 7.43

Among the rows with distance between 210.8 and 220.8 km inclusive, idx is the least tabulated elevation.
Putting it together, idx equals 6.41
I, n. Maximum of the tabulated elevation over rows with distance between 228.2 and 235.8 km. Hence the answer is 7.43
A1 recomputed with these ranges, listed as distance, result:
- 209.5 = 6.22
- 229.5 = 7.43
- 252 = 6.63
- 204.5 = 6.03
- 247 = 6.83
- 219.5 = 6.83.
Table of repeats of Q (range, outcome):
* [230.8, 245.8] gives 7.25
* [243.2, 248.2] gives 6.83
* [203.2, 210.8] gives 6.38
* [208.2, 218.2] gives 7.05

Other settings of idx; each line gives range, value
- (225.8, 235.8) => 6.77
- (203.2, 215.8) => 6.03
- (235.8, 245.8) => 5.6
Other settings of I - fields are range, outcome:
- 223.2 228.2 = 7.42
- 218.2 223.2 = 6.9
